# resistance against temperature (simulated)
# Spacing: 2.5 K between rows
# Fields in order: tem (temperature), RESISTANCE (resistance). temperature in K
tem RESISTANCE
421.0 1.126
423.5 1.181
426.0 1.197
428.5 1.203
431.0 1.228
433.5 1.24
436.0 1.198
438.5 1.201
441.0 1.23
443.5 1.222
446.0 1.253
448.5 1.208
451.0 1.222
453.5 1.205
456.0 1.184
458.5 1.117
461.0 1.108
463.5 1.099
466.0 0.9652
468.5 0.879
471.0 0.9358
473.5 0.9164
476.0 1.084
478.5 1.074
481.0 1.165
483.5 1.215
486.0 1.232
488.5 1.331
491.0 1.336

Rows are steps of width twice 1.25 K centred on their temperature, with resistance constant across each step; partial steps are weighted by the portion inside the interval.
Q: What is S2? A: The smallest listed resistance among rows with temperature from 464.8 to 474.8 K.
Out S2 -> 0.879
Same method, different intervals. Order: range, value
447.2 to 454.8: 1.205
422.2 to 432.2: 1.181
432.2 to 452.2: 1.198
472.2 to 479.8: 0.9164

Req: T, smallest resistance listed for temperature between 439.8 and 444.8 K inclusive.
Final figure 1.222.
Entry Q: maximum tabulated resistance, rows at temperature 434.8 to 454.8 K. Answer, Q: 1.253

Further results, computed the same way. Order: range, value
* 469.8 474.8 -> 0.9358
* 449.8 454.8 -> 1.222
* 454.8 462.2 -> 1.184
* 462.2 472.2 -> 1.099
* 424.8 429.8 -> 1.203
